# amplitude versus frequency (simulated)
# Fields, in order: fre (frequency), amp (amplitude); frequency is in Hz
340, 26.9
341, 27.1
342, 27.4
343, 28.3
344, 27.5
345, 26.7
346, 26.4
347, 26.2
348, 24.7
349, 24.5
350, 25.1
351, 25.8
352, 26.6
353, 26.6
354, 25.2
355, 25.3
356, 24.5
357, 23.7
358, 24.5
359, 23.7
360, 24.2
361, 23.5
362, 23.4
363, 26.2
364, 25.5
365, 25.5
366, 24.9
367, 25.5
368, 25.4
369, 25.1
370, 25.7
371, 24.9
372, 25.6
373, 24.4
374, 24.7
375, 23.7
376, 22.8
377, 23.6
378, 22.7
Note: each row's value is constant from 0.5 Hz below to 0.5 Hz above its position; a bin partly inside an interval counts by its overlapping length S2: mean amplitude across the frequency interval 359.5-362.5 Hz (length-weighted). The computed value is 23.7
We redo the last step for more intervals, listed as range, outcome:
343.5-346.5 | 26.9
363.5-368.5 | 25.4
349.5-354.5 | 25.9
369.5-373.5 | 25.1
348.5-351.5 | 25.1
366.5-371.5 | 25.3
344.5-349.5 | 25.7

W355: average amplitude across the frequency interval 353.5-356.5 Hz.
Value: 25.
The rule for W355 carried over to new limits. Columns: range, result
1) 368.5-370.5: 25.4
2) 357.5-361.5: 24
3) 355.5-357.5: 24.1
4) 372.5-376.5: 23.9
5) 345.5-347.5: 26.3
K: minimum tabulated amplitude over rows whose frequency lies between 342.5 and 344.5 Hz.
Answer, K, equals 27.5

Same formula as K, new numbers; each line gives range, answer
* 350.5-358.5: 23.7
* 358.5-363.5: 23.4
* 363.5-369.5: 24.9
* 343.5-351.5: 24.5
